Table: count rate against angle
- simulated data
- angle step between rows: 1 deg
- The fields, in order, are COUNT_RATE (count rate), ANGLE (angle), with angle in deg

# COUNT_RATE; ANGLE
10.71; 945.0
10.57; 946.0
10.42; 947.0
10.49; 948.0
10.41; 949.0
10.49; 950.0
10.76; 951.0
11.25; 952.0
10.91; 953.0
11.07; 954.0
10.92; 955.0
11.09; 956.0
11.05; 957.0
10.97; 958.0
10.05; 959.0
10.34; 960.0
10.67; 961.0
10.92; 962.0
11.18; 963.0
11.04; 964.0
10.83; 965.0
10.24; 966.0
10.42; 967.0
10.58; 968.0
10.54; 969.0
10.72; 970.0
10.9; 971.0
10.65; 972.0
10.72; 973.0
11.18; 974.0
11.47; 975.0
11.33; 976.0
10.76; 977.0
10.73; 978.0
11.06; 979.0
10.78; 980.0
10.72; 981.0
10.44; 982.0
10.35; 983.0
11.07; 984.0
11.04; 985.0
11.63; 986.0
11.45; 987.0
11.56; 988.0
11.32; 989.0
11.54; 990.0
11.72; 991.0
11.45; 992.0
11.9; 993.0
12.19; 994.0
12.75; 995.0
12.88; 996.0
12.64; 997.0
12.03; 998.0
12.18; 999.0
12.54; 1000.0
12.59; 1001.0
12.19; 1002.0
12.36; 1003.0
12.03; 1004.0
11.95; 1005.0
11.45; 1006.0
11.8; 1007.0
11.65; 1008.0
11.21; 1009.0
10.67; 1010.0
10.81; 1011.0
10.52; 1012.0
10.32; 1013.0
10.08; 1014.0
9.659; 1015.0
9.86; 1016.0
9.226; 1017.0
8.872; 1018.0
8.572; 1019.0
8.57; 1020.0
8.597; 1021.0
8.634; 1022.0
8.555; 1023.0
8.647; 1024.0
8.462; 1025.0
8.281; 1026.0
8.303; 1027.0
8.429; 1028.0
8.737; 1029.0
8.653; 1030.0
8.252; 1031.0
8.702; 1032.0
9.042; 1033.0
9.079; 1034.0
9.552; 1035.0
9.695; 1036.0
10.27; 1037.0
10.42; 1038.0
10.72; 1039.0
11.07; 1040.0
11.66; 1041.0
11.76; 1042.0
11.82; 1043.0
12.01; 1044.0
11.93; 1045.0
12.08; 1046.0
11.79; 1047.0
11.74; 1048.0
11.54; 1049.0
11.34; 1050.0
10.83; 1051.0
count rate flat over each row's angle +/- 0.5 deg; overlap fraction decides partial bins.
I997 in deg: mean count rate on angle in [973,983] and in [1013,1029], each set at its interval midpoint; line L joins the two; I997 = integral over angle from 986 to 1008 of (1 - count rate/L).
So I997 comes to -4.4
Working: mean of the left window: 10.9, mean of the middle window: 12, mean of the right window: 8.89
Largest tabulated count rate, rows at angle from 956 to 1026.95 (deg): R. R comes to 12.88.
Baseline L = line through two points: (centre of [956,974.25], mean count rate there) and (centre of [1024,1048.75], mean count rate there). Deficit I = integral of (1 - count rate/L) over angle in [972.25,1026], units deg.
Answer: -2.4 deg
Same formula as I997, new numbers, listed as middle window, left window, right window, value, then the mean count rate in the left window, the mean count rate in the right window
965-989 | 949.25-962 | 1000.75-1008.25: 0.9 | 10.8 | 12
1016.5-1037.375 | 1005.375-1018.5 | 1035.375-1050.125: 4.0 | 10.5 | 11.3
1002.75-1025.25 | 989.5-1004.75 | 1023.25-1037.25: 0.9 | 12.2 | 8.83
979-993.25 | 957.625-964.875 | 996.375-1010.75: 0.3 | 10.7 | 11.9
